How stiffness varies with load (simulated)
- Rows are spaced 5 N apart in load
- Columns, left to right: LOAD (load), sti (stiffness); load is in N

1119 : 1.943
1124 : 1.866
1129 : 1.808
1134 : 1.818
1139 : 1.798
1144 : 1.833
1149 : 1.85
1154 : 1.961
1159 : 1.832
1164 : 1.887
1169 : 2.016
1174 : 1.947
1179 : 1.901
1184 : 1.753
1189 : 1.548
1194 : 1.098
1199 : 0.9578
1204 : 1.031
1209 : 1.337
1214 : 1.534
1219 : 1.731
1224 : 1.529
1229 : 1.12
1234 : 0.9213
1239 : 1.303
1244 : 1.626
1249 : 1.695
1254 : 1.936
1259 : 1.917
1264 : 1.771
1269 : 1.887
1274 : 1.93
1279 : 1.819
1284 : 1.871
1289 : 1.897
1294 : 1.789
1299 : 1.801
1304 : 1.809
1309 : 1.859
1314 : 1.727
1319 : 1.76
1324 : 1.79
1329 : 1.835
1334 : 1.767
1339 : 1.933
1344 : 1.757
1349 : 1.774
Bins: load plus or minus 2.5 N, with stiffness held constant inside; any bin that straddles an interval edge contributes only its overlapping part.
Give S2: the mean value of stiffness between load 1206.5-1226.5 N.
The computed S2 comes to 1.53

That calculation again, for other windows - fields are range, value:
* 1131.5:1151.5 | 1.82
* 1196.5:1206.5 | 0.994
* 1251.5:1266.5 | 1.87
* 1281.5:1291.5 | 1.88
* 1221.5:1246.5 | 1.3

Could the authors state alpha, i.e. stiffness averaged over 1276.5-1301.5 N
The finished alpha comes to 1.84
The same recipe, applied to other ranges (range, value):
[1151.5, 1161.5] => 1.9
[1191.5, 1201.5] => 1.03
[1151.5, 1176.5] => 1.93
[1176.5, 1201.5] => 1.45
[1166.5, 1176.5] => 1.98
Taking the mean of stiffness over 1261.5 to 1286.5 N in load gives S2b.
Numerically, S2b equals 1.86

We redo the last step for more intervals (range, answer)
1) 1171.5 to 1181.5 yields 1.92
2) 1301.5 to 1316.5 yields 1.8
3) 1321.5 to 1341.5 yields 1.83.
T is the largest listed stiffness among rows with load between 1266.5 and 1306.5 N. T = 1.93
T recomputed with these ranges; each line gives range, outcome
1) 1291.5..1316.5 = 1.859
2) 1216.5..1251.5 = 1.731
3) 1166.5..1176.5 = 2.016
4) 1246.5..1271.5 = 1.936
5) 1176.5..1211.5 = 1.901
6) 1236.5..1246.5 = 1.626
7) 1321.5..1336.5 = 1.835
